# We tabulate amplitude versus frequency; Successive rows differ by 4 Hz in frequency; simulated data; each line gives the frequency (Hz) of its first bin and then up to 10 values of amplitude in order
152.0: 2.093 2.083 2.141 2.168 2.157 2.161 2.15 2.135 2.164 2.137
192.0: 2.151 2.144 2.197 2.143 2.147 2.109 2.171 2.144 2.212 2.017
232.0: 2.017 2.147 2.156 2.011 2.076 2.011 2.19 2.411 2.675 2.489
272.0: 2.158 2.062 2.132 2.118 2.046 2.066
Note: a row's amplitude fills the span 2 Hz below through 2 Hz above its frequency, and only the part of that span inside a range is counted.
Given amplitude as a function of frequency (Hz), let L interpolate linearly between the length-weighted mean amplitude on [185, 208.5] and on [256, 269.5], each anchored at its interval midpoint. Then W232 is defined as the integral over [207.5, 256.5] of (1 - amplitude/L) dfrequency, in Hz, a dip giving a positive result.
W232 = 4.6 Hz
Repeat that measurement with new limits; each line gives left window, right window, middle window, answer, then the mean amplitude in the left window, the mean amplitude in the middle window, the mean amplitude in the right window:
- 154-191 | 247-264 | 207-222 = 0.3 Hz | 2.14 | 2.14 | 2.24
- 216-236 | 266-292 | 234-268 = -1.5 Hz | 2.11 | 2.23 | 2.16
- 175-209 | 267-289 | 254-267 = -1.6 Hz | 2.15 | 2.43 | 2.16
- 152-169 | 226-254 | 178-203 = -0.6 Hz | 2.13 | 2.15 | 2.06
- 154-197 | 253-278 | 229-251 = 1.9 Hz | 2.14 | 2.08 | 2.32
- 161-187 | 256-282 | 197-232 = 1.3 Hz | 2.15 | 2.14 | 2.31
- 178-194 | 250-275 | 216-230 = 0.6 Hz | 2.15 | 2.13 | 2.31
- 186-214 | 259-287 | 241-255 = 1.1 Hz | 2.15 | 2.05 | 2.28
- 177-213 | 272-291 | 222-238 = 0.2 Hz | 2.15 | 2.1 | 2.1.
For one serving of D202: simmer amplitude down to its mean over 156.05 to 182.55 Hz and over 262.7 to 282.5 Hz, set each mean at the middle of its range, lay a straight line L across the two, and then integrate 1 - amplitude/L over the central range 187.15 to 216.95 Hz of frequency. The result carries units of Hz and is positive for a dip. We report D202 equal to 0.6 Hz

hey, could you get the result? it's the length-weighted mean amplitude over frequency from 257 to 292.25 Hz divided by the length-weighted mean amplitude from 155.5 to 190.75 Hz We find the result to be 1.05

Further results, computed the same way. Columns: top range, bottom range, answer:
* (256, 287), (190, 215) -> 1.06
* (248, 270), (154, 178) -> 1.09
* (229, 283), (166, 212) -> 1.02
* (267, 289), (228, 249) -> 1.04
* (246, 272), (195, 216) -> 1.07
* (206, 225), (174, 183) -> 1.00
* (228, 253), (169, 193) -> 0.96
